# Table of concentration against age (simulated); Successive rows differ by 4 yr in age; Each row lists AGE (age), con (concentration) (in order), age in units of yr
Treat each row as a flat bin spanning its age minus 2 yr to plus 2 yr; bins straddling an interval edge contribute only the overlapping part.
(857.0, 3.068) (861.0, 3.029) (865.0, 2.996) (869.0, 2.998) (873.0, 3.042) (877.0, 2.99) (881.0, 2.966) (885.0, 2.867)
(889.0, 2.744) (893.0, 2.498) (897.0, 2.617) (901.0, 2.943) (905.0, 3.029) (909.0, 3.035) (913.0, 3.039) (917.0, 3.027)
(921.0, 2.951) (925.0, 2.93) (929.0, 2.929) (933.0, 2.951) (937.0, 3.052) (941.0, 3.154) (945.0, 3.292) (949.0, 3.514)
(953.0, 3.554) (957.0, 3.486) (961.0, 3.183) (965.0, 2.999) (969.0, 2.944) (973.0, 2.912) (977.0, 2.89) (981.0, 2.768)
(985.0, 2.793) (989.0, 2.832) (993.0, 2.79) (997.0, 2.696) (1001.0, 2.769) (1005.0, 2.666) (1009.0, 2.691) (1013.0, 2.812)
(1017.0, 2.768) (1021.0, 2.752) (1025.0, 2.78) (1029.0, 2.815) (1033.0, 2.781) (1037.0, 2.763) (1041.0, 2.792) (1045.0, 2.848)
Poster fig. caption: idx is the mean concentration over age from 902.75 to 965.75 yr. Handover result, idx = 3.13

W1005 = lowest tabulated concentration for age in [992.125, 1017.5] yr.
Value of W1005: 2.666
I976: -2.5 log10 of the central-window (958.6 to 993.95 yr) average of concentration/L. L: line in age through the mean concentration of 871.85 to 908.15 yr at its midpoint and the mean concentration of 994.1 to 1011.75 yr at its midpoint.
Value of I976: -0.062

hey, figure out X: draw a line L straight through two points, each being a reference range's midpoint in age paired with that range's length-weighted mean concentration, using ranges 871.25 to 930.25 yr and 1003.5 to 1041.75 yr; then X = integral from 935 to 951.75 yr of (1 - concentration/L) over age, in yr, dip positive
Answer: -2.4 yr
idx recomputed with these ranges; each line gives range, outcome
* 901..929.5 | 2.99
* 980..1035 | 2.77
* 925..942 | 3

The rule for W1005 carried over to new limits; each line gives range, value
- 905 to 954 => 2.929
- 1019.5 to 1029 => 2.752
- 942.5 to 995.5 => 2.768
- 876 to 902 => 2.498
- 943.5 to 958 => 3.292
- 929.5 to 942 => 2.951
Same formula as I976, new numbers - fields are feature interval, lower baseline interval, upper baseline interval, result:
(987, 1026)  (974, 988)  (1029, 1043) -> 0.02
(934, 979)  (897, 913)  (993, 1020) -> -0.12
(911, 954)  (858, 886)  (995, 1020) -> -0.09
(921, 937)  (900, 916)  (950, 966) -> 0.07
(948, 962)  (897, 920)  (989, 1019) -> -0.20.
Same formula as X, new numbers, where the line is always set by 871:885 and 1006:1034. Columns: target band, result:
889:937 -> 0.38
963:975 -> -0.46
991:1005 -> 0.30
